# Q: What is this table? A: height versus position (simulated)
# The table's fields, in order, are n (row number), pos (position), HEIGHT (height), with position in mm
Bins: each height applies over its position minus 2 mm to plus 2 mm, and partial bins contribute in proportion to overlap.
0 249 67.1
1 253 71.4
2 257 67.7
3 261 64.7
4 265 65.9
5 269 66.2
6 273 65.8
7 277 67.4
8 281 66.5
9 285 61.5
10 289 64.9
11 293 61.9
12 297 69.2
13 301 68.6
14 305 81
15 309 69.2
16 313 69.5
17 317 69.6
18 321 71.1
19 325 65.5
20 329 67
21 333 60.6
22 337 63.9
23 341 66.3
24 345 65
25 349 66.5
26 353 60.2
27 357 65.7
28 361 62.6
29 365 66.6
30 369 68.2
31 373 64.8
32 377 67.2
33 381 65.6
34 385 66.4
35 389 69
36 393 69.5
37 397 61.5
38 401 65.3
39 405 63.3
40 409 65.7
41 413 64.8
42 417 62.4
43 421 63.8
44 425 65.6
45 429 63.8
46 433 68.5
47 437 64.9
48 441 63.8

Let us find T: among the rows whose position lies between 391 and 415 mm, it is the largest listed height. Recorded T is 69.5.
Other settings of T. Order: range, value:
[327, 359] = 67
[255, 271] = 67.7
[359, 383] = 68.2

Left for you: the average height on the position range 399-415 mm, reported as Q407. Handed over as 64.8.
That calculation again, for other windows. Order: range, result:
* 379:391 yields 67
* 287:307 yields 69.1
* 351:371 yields 64.7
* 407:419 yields 64.3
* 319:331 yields 67.9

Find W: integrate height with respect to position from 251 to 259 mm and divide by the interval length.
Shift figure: 69.6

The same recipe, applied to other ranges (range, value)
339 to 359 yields 64.7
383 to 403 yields 66.3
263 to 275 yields 66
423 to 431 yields 64.7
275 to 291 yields 65.1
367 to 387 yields 66.4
